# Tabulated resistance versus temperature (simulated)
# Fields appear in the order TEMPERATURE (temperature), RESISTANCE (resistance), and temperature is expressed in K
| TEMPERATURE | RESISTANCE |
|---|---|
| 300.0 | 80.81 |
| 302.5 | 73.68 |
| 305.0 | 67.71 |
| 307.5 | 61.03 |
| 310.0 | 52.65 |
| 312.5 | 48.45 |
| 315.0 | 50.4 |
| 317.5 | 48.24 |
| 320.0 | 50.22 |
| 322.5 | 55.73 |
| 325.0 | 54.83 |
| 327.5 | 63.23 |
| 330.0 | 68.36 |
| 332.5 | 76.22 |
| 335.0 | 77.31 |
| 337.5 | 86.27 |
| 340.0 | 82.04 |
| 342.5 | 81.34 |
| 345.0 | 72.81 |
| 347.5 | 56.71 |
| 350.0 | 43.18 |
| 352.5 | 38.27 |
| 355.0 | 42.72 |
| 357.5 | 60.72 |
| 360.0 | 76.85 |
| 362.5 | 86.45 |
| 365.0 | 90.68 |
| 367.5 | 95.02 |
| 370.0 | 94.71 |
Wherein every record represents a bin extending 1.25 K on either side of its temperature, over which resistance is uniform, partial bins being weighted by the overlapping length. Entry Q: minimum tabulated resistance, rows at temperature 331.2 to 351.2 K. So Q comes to 43.18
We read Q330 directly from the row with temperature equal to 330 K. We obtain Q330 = 68.36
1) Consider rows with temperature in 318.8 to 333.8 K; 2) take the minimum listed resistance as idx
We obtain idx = 50.22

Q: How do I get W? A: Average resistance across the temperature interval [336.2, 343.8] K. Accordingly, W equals 83.1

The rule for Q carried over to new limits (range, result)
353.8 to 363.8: 42.72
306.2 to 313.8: 48.45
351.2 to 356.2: 38.27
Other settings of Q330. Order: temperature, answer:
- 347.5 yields 56.71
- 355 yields 42.72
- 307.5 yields 61.03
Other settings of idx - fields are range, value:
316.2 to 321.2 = 48.24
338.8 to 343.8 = 81.34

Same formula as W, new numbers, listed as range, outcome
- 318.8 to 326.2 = 53.6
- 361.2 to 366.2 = 88.4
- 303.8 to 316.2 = 56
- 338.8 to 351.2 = 67.3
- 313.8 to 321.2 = 49.6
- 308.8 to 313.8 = 50.5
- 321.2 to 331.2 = 60.4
